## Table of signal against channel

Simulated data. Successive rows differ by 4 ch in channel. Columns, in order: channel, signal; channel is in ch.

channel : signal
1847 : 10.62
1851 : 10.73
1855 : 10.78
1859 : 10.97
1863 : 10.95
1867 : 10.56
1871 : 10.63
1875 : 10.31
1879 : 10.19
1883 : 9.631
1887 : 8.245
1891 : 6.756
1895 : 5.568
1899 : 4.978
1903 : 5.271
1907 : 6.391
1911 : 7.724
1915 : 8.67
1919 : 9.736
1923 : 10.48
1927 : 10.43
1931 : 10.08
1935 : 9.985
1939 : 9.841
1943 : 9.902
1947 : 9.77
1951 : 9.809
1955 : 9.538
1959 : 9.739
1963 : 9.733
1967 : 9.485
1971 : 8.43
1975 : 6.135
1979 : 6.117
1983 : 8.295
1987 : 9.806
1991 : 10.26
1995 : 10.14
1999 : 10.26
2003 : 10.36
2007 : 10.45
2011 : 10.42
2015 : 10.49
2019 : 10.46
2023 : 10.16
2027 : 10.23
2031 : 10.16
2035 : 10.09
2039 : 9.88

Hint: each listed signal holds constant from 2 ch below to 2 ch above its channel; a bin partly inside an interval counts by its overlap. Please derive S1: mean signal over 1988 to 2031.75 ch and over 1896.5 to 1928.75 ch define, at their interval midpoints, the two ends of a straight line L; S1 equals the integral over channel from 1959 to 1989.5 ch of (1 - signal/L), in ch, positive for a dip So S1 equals 3.2 ch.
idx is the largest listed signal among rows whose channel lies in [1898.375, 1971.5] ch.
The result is 10.48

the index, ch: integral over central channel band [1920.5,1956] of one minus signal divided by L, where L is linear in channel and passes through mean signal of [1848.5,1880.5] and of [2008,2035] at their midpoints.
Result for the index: 1.7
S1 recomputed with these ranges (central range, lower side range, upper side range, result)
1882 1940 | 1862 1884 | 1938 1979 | 9.2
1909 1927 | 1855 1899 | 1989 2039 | 0.5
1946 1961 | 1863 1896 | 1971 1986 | -3.8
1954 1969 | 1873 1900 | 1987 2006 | -0.2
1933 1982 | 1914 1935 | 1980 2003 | 3.9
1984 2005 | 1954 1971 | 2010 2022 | 0.0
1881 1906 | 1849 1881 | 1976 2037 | 8.9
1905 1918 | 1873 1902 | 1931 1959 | 1.4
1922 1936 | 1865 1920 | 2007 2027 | -2.3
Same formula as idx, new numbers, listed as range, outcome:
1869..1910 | 10.63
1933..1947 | 9.985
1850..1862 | 10.97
